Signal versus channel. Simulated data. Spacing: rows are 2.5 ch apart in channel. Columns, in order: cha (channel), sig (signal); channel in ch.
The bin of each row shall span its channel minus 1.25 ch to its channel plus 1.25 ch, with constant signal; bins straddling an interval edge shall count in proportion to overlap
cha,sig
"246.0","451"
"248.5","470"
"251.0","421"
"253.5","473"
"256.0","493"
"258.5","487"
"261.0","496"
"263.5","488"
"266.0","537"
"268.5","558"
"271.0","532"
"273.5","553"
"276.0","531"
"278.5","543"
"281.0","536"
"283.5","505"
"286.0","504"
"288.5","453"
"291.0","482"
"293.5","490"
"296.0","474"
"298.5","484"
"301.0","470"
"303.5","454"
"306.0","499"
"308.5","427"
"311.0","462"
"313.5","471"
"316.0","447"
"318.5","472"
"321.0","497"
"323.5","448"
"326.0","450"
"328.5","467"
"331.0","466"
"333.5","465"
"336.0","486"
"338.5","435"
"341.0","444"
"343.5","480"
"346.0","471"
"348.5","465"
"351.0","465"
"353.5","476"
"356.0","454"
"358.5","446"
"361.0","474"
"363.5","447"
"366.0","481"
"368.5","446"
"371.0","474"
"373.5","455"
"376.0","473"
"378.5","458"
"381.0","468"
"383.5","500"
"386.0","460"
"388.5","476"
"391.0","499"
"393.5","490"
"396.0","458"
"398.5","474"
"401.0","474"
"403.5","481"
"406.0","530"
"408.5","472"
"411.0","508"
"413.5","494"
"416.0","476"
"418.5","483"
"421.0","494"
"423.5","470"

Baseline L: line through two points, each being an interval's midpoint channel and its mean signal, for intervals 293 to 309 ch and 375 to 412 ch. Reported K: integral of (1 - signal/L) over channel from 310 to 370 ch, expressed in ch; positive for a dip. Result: 1.6 ch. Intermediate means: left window 472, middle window 463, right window 481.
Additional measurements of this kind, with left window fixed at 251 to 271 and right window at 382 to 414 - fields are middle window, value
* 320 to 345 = 1.5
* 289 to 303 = 0.6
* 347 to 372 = 1.4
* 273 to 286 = -0.8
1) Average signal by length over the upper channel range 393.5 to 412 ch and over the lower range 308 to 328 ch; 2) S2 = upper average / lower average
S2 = 1.05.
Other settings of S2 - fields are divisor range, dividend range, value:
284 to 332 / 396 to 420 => 1.04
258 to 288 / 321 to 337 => 0.89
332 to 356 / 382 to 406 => 1.04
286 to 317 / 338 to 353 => 0.98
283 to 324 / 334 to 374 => 0.98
